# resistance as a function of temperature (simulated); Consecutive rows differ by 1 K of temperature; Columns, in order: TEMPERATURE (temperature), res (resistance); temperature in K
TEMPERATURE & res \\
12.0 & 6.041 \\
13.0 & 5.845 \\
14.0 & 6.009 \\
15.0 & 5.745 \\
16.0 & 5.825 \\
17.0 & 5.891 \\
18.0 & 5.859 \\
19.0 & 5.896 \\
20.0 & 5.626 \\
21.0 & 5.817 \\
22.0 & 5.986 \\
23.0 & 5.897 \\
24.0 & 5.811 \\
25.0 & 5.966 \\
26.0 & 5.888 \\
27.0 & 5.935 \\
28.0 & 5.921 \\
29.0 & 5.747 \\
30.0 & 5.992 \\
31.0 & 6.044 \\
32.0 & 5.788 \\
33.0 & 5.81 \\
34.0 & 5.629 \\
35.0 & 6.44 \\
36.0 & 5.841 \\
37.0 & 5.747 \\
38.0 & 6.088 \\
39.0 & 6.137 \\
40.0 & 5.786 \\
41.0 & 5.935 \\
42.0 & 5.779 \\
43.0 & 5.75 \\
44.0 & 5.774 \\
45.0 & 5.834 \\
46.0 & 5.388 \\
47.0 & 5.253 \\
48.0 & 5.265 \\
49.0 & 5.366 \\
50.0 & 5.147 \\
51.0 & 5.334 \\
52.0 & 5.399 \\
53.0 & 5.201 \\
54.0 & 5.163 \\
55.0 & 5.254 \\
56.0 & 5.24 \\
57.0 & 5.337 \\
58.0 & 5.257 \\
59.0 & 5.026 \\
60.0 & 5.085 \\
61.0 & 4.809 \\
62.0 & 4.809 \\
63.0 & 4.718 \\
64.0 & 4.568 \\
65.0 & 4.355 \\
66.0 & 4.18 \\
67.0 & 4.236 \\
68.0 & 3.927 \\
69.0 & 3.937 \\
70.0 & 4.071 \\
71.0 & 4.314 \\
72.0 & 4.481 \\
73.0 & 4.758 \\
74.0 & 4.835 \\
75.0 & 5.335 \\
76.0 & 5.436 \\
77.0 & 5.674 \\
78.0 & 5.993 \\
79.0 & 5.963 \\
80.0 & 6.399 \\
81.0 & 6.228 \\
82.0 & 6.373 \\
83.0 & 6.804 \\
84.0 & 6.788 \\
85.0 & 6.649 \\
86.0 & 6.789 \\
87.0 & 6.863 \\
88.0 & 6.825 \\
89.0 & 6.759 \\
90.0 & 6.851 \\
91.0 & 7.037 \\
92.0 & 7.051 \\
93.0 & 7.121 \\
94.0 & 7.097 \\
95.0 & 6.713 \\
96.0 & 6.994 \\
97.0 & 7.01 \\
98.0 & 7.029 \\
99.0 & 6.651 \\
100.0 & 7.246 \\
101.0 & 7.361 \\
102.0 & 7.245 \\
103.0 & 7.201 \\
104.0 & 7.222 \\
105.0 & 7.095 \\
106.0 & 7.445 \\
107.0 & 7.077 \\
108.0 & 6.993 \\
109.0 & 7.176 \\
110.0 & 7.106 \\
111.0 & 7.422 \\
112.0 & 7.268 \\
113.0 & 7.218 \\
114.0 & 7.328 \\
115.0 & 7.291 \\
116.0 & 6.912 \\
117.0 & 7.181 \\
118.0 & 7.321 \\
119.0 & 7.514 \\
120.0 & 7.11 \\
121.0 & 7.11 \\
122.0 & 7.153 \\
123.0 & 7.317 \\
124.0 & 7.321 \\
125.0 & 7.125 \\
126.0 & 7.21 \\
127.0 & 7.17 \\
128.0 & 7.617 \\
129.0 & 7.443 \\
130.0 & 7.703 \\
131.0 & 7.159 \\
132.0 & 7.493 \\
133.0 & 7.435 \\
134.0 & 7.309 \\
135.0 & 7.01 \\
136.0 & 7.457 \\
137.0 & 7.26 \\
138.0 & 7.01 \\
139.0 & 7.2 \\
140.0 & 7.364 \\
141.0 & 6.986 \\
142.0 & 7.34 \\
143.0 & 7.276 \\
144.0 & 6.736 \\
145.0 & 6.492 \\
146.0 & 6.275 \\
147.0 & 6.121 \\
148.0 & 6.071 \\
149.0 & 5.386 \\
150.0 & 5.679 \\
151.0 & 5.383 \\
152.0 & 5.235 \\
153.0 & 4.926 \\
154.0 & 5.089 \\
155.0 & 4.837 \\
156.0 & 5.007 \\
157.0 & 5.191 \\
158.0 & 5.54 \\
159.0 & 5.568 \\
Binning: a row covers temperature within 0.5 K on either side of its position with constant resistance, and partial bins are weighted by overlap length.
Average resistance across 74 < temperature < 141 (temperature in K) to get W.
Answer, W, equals 6.98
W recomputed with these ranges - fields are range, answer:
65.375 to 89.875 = 5.58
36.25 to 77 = 5.12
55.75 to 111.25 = 6.05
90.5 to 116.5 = 7.13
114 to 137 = 7.29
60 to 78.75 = 4.72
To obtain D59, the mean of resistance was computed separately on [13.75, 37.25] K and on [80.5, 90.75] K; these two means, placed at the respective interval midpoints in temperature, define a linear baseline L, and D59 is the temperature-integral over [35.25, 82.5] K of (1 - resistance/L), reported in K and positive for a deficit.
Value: 8.0 K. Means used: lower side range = 5.88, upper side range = 6.7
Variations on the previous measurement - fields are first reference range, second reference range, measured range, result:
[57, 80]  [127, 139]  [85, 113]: -4.8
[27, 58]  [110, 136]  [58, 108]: 3.8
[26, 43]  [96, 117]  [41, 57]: 1.9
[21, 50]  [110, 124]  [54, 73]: 4.9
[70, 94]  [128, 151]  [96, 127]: -3.2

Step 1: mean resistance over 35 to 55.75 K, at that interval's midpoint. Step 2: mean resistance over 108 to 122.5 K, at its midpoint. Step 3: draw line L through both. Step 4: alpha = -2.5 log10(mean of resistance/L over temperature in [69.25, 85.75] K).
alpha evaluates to 0.132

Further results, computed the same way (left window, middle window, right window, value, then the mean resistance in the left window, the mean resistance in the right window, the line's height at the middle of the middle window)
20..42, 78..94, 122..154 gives -0.05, 5.9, 6.8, 6.37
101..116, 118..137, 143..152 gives -0.10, 7.21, 6.04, 6.64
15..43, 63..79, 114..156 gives 0.31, 5.89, 6.79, 6.24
